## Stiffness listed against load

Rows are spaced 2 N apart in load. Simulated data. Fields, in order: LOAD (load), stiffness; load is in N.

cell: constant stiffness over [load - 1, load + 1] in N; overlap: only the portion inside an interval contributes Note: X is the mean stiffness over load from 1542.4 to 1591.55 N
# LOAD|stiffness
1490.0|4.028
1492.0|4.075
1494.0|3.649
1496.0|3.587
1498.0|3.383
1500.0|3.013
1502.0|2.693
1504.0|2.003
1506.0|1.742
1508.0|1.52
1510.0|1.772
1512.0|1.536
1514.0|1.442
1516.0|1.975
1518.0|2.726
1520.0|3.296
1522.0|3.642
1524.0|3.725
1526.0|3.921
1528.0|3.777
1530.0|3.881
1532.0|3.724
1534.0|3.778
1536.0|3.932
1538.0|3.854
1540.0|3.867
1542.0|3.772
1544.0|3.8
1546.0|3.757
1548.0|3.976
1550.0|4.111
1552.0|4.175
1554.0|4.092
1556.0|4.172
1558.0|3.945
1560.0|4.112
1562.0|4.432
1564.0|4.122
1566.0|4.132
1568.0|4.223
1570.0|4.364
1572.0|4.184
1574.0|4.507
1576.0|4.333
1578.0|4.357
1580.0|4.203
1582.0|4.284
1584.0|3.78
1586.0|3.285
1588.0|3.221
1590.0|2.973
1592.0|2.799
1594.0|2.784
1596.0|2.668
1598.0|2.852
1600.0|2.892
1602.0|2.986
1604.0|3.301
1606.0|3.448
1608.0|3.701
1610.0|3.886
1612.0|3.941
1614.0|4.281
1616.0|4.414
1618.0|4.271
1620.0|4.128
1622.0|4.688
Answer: 4.01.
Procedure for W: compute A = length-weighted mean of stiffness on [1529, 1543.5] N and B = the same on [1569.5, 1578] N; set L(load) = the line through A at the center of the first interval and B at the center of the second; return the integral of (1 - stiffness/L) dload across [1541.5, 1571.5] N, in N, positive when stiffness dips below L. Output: 0.2 N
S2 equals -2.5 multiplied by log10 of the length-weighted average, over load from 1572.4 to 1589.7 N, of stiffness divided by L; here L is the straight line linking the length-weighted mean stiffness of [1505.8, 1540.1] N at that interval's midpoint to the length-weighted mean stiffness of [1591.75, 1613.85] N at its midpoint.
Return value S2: -0.23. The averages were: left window 3.01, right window 3.26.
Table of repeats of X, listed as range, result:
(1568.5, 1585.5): 4.22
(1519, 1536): 3.73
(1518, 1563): 3.87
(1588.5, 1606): 2.95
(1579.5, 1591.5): 3.57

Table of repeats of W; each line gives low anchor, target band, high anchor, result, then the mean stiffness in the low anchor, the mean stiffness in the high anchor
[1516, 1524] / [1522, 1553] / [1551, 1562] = -2.30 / 3.13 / 4.13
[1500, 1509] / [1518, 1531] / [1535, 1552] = -2.60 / 2.1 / 3.9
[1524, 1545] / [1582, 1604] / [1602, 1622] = 4.53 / 3.83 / 3.92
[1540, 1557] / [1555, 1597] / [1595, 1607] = -4.34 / 3.98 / 3.02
